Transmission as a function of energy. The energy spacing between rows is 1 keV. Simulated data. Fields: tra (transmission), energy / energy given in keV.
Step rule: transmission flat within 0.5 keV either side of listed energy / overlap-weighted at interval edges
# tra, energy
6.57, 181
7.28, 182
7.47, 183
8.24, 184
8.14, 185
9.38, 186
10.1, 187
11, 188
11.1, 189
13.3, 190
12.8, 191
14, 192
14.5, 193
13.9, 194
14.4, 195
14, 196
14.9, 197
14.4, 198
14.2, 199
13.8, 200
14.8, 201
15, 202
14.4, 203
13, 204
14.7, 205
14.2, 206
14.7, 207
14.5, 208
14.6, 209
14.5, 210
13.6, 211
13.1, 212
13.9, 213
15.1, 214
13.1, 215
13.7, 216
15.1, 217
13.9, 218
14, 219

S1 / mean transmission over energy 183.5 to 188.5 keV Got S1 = 9.37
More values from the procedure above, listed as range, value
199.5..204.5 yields 14.2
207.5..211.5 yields 14.3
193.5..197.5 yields 14.3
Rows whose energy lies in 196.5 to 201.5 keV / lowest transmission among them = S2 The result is 13.8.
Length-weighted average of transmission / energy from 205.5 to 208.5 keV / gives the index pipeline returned 14.5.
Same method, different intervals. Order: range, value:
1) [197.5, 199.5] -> 14.3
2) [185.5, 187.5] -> 9.74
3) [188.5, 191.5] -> 12.4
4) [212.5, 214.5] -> 14.5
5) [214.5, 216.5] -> 13.4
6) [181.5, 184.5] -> 7.66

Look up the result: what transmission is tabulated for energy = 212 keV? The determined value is 13.1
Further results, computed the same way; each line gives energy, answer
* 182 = 7.28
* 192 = 14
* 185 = 8.14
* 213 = 13.9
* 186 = 9.38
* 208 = 14.5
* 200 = 13.8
